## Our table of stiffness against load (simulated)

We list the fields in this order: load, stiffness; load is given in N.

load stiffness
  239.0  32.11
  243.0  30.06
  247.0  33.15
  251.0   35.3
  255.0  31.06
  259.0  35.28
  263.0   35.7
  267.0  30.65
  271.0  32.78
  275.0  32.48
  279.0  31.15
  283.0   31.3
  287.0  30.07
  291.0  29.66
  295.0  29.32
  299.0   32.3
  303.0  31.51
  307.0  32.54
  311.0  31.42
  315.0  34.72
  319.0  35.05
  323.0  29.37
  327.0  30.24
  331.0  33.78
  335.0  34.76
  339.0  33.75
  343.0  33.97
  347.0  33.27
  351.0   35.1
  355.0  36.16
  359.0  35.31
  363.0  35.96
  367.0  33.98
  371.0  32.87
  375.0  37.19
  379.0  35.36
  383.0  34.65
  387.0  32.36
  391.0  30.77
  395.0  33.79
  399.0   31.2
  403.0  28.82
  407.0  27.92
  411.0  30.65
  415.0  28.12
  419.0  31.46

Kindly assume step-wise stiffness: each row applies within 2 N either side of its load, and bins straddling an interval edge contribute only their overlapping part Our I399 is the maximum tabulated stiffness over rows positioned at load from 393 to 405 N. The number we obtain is 33.79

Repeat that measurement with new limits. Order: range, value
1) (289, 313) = 32.54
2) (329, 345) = 34.76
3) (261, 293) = 35.7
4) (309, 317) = 34.72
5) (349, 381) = 37.19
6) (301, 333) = 35.05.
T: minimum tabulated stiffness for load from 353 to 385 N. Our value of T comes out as 32.87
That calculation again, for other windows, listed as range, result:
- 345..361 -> 33.27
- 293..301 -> 29.32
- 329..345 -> 33.75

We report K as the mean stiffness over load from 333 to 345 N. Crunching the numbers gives 34.2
